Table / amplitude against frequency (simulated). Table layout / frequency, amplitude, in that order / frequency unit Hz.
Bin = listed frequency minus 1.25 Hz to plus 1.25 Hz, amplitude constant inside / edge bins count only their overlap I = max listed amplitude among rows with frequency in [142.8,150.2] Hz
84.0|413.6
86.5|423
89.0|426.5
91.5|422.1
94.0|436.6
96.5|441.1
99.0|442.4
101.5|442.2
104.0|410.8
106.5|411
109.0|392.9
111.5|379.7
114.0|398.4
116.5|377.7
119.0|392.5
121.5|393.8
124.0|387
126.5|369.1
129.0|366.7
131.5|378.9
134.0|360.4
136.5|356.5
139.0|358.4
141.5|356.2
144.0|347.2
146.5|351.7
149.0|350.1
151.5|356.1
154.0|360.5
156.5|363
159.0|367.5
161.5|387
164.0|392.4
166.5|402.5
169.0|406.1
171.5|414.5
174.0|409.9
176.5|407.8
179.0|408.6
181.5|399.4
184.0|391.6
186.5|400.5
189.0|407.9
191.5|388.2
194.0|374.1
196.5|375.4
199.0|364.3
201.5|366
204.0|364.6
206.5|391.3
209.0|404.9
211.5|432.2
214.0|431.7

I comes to 351.7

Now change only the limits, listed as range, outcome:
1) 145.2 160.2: 367.5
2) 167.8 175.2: 414.5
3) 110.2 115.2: 398.4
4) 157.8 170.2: 406.1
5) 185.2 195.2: 407.9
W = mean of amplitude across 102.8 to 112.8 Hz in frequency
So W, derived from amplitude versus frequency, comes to 399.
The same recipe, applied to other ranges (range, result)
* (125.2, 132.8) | 372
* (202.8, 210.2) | 387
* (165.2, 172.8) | 408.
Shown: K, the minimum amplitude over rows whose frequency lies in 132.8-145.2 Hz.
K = 347.2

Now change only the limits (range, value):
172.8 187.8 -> 391.6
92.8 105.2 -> 410.8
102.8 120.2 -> 377.7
